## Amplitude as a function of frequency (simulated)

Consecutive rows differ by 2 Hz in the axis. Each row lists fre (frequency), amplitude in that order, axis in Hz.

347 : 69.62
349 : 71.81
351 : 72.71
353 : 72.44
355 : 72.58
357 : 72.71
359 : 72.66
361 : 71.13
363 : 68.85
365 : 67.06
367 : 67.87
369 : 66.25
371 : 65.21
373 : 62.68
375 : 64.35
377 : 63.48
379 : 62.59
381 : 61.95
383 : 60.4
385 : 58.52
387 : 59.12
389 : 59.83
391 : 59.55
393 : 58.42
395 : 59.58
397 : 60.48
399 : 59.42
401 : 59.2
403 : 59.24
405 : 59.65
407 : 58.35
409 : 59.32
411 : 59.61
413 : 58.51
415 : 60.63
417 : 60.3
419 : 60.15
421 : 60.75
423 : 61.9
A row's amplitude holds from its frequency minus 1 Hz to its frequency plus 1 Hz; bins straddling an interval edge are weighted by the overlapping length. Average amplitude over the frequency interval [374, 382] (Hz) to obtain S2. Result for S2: 63.1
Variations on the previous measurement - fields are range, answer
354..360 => 72.6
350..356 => 72.6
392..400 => 59.5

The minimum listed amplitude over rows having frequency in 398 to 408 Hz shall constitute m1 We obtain 58.35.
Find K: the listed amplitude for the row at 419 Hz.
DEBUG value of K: 60.15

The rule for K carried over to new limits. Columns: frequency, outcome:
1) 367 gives 67.87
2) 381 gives 61.95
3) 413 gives 58.51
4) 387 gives 59.12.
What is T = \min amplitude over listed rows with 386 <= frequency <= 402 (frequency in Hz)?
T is 58.42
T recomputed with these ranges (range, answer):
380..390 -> 58.52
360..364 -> 68.85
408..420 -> 58.51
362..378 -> 62.68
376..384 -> 60.4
